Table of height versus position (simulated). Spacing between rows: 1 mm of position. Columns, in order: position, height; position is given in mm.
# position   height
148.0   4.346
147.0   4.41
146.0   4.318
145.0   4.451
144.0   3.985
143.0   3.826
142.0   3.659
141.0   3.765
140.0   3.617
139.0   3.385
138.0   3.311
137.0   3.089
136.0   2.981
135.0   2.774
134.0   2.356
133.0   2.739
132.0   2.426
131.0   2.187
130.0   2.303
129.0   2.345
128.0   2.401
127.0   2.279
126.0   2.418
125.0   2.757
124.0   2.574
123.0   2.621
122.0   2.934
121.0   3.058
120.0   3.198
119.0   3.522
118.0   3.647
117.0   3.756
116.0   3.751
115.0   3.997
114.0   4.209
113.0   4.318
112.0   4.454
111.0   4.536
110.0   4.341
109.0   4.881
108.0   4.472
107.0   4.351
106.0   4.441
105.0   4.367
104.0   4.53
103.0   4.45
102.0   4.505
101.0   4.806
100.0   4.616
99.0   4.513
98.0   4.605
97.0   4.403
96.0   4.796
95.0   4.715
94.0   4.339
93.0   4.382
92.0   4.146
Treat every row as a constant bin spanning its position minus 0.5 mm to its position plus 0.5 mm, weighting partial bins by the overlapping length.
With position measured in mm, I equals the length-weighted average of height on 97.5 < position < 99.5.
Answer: 4.56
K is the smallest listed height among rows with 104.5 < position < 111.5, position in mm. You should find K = 4.341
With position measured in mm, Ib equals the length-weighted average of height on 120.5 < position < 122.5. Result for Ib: 3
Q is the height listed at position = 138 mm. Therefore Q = 3.311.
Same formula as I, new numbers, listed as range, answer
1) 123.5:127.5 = 2.51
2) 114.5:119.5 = 3.73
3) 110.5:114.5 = 4.38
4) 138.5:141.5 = 3.59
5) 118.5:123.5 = 3.07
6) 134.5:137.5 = 2.95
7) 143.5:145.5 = 4.22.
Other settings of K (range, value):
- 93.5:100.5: 4.339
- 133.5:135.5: 2.356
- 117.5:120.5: 3.198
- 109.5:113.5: 4.318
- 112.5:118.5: 3.647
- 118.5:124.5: 2.574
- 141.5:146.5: 3.659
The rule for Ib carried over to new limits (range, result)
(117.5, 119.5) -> 3.58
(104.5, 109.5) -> 4.5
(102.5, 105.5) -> 4.45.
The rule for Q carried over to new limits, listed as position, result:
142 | 3.659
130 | 2.303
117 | 3.756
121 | 3.058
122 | 2.934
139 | 3.385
